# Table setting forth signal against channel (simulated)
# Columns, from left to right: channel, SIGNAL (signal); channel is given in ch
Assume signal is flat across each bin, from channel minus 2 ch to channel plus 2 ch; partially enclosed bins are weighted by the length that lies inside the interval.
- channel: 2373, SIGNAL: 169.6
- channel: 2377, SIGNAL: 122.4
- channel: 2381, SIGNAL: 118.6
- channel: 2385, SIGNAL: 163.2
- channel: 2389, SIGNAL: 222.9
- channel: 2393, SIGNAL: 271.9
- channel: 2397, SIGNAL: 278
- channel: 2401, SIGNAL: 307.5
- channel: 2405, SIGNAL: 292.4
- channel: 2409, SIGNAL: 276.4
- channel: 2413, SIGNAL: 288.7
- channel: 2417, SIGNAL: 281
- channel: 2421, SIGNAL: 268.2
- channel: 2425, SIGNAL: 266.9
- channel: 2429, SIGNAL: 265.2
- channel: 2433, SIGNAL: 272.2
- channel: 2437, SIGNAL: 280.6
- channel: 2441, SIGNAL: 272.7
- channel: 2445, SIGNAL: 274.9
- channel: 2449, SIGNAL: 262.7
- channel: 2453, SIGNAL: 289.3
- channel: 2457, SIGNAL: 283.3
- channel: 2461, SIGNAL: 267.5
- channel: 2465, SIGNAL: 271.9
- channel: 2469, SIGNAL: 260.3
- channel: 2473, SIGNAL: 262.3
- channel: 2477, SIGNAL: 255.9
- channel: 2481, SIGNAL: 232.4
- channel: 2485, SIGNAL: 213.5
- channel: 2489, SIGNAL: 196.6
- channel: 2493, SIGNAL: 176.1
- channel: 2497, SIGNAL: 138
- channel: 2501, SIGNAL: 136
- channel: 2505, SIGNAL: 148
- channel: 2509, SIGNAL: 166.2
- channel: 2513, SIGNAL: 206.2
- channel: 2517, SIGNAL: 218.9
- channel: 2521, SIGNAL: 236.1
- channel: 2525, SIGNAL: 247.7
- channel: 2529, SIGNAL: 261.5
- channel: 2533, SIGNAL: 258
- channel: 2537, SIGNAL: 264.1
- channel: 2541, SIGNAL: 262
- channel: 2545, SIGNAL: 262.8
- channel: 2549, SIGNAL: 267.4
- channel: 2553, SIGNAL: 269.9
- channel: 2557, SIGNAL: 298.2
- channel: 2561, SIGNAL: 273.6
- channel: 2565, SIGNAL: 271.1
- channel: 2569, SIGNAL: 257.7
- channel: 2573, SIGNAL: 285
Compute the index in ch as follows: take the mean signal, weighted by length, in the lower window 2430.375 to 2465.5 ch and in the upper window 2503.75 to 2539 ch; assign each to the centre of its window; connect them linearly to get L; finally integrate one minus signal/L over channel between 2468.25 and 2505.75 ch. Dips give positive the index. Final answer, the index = 7.2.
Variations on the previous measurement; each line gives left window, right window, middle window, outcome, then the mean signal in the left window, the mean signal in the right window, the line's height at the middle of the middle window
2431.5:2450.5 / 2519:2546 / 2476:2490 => 2.2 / 273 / 256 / 265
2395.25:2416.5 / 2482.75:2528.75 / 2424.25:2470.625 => -4.7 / 288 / 192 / 248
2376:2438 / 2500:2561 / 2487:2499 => 3.5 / 250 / 236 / 241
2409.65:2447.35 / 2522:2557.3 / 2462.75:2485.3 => 1.5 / 274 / 263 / 270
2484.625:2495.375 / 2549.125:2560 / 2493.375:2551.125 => 4.8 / 191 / 280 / 235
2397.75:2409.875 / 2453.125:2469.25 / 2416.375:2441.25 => 1.1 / 292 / 274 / 284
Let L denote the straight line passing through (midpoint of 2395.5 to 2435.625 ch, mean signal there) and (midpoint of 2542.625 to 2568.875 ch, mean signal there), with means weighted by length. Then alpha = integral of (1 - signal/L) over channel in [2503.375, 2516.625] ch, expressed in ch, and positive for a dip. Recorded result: 4.6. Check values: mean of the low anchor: 280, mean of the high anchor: 273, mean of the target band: 180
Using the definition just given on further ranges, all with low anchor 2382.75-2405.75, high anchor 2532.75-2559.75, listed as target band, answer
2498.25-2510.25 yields 5.3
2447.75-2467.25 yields -1.2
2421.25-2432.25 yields -0.5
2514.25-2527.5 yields 1.6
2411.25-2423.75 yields -1.1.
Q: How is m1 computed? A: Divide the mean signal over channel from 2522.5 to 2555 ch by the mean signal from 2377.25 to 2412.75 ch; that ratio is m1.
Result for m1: 1.10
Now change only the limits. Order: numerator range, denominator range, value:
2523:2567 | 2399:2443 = 0.96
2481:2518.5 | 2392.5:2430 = 0.64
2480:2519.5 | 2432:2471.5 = 0.67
